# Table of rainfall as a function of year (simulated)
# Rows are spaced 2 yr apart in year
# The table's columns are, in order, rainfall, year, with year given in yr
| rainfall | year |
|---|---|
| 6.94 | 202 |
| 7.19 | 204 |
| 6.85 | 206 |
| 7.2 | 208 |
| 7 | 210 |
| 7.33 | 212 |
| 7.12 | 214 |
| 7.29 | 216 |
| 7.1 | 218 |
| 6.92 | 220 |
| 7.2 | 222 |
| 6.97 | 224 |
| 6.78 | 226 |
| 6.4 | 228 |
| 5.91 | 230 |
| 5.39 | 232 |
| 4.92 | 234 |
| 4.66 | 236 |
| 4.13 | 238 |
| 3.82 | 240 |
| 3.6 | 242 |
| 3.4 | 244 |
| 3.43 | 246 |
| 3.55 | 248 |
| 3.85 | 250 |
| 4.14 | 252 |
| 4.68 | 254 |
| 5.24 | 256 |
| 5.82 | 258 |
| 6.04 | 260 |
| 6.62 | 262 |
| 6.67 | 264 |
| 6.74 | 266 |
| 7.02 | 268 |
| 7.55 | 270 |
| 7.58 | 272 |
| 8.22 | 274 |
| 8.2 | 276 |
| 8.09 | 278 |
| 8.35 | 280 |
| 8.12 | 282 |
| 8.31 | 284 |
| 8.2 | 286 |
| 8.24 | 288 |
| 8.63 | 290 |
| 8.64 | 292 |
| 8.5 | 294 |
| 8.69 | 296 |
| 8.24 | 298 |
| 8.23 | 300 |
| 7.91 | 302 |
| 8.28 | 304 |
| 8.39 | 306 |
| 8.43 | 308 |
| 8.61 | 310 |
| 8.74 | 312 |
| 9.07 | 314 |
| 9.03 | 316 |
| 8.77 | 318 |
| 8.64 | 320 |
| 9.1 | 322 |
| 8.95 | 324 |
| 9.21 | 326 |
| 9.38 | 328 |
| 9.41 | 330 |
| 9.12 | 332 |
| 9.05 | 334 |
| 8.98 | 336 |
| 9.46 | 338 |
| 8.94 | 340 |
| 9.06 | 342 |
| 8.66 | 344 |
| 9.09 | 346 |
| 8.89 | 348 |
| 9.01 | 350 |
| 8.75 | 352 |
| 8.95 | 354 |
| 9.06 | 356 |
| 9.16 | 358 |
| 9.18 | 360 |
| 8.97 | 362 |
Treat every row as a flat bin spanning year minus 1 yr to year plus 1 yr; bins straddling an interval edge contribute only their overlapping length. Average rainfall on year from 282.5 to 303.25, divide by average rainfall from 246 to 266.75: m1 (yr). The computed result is 1.6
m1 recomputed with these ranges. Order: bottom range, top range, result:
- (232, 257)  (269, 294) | 1.96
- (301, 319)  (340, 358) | 1.04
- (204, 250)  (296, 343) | 1.53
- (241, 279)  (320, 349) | 1.56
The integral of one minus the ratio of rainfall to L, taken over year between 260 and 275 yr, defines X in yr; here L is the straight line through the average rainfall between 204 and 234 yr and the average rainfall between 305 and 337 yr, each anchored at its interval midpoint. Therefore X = 1.31 yr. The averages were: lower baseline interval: 6.77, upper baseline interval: 8.93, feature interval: 7.12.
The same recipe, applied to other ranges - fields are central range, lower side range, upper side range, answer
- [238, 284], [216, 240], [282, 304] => 8.5 yr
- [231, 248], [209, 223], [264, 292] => 7.5 yr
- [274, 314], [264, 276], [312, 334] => -1.1 yr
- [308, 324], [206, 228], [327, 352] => -0.3 yr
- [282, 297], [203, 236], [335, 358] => -0.9 yr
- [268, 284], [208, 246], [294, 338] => -1.1 yr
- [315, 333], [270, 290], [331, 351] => -0.6 yr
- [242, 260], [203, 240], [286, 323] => 7.2 yr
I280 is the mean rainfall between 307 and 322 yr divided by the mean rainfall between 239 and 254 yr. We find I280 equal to 2.34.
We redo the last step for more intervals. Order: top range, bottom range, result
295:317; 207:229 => 1.21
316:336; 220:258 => 1.82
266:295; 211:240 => 1.30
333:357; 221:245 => 1.71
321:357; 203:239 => 1.40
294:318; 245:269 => 1.60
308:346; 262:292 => 1.15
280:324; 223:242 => 1.59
